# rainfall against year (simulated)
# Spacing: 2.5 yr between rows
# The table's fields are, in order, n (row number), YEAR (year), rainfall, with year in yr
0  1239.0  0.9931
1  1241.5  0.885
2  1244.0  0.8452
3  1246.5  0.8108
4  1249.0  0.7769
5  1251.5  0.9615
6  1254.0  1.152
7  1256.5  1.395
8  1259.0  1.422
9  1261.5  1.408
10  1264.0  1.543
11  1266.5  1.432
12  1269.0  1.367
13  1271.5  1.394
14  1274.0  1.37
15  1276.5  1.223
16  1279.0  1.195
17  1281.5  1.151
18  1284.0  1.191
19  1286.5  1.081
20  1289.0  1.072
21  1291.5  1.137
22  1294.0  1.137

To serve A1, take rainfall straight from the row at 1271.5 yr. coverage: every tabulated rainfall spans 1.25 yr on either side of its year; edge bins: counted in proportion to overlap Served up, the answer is 1.394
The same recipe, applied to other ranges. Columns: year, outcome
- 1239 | 0.9931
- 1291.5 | 1.137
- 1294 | 1.137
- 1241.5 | 0.885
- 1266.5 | 1.432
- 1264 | 1.543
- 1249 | 0.7769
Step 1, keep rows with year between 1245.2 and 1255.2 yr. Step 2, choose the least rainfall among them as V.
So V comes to 0.7769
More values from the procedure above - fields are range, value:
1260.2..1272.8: 1.367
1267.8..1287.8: 1.081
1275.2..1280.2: 1.195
